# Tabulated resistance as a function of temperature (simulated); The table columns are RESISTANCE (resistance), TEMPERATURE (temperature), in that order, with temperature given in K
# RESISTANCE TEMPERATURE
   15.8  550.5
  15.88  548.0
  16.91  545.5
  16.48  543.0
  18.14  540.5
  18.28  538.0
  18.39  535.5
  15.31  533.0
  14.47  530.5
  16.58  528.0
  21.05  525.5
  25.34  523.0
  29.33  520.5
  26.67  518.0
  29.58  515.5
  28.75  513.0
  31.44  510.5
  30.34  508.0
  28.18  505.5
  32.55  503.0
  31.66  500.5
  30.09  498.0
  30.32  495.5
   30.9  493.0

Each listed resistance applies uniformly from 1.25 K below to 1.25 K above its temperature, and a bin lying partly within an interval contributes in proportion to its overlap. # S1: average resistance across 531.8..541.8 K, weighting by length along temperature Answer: 17.5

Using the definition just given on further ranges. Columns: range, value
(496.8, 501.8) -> 30.9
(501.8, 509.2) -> 30.3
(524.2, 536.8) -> 17.2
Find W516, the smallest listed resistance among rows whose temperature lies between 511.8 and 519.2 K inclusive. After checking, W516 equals 26.67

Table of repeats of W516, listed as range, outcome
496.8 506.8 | 28.18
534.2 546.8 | 16.48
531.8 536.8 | 15.31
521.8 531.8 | 14.47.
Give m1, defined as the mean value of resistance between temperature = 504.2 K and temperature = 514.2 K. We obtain 29.7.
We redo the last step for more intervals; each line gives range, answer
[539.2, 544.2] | 17.3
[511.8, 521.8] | 28.6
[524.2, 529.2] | 18.9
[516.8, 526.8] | 25.5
